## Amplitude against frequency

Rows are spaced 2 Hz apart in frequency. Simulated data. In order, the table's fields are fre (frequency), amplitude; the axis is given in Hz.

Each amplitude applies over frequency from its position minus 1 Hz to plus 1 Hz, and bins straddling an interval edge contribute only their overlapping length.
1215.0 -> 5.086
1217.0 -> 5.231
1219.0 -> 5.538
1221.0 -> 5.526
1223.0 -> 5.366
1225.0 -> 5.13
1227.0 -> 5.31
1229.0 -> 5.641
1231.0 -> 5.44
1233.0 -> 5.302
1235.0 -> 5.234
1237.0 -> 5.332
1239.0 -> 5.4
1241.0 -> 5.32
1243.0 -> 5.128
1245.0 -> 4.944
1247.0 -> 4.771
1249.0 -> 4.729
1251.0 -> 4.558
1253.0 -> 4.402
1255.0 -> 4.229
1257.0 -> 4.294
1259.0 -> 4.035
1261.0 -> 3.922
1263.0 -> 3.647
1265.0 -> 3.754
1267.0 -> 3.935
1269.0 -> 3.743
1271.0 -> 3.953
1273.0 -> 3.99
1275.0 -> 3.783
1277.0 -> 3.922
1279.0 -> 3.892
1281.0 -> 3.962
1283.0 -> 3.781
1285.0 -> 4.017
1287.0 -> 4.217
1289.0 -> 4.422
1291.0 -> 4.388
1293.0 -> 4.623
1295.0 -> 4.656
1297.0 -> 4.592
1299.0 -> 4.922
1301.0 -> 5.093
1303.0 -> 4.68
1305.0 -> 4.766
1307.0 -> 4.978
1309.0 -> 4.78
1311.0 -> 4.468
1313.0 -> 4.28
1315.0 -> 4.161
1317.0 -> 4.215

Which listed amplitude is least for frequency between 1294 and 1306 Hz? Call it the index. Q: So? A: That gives 4.592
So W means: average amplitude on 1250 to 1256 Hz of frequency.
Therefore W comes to 4.4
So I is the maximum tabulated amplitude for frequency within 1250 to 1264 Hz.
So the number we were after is 4.558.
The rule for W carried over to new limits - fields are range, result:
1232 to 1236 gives 5.27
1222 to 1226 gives 5.25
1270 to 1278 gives 3.91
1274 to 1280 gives 3.87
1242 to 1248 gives 4.95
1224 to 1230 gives 5.36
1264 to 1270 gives 3.81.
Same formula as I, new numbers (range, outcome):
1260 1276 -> 3.99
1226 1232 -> 5.641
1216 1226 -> 5.538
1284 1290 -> 4.422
